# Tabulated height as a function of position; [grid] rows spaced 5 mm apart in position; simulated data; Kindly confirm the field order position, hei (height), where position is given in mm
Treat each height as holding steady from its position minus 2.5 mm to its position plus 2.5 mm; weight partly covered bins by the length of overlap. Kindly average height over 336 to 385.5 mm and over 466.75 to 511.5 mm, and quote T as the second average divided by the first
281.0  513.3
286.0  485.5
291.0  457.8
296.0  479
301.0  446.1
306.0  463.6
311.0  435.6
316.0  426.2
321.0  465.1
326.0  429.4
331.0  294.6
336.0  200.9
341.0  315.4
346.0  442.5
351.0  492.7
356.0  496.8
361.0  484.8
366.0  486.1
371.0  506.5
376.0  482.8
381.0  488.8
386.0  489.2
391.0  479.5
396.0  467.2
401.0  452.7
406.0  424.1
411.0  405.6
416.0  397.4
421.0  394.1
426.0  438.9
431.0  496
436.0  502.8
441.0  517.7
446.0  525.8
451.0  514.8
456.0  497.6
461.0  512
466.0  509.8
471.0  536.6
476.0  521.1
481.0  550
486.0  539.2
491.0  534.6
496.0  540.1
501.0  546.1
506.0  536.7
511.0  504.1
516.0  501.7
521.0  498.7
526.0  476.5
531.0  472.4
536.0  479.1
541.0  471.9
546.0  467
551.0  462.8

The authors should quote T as 1.18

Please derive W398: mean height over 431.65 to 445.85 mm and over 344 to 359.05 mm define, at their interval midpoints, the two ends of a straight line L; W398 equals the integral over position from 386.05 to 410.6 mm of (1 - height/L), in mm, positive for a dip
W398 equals 2.0 mm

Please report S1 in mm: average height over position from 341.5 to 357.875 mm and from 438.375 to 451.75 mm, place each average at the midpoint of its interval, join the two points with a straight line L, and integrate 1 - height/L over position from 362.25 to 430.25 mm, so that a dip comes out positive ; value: 4.2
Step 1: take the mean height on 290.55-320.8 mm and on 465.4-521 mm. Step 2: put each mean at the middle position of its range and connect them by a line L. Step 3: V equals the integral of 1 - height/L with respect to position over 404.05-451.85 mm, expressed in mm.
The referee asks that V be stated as 4.0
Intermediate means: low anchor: 452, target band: 460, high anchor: 528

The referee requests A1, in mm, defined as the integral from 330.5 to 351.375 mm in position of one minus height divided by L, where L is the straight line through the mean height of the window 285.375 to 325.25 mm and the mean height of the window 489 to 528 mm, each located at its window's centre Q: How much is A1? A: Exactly 5.66 mm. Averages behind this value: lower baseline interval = 455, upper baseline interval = 518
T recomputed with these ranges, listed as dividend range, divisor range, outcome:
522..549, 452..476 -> 0.92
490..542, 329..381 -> 1.19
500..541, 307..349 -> 1.31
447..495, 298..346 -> 1.34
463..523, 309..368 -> 1.27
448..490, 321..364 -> 1.31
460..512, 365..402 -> 1.10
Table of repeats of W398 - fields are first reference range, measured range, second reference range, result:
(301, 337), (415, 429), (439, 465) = 2.1 mm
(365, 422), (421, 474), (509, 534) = -3.3 mm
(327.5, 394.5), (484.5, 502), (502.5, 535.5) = -1.8 mm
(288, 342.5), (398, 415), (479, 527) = 1.3 mm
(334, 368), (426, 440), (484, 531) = -0.6 mm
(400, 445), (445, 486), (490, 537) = -3.8 mm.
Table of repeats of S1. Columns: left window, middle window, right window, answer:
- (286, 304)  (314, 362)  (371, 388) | 7.58 mm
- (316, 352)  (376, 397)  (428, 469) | -2.20 mm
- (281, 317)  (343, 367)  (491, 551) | -0.29 mm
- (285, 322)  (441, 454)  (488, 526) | -0.45 mm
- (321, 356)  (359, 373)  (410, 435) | -3.37 mm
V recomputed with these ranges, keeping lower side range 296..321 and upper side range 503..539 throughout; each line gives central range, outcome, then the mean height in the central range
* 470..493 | -2.3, 536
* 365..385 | -1.2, 491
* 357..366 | -0.5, 487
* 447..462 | -0.9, 510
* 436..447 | -0.9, 517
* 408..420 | 1.8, 402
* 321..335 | 2.8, 363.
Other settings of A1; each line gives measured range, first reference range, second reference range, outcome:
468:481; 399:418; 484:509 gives -0.6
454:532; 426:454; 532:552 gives -5.0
